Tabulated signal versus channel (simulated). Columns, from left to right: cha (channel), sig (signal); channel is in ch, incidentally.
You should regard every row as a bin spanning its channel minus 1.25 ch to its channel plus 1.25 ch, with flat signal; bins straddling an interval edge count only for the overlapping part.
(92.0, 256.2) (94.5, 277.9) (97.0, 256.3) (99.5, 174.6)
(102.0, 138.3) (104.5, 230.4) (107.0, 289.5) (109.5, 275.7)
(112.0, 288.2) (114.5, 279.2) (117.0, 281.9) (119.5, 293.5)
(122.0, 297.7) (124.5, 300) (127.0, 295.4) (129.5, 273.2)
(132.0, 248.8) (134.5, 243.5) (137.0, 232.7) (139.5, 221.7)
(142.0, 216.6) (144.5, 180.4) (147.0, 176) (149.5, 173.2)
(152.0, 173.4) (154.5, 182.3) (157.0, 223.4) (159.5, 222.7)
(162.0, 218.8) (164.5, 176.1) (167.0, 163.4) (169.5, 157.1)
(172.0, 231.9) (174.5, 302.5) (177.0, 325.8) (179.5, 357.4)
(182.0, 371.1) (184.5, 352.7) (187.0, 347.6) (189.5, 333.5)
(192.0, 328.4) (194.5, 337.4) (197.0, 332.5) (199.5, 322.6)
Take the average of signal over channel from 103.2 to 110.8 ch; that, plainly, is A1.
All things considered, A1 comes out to 265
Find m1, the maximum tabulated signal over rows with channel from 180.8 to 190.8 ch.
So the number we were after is 371.1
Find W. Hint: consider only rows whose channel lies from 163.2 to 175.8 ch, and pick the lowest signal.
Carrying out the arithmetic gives 157.1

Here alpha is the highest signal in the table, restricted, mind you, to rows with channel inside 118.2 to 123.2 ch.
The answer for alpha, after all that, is 297.7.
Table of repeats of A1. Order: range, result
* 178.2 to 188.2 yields 357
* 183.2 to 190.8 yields 345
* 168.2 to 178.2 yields 254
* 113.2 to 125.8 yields 290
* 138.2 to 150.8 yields 194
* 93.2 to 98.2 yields 267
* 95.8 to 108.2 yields 217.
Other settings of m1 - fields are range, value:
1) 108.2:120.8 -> 293.5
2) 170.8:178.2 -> 325.8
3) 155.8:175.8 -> 302.5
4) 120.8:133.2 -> 300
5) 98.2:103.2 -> 174.6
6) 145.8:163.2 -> 223.4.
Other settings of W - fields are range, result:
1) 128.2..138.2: 232.7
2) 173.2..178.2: 302.5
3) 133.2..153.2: 173.2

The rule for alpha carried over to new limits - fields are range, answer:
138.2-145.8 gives 221.7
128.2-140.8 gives 273.2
